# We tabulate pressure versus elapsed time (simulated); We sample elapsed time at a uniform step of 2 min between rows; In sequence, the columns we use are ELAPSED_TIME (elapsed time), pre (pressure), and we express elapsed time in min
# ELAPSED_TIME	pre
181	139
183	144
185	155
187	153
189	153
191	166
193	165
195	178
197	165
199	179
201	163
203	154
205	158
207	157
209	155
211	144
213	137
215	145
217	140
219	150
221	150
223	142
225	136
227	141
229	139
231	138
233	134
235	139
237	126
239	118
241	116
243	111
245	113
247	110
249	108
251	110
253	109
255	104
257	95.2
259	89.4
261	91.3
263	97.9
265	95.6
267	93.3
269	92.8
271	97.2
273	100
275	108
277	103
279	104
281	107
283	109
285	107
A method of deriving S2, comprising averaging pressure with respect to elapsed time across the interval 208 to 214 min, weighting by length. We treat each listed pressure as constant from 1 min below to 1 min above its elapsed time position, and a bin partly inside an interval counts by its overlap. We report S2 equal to 145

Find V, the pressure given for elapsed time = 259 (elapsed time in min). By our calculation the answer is 89.4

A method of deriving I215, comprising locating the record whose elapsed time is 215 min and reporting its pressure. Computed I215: 145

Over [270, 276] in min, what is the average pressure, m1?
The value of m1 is 102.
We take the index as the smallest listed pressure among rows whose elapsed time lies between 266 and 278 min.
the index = 92.8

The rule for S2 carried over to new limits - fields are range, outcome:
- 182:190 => 151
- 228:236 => 138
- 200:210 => 157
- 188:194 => 161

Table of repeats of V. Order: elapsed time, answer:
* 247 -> 110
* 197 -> 165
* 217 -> 140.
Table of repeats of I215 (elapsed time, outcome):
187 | 153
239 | 118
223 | 142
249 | 108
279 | 104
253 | 109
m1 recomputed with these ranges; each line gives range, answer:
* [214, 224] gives 145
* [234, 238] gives 132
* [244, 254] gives 110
